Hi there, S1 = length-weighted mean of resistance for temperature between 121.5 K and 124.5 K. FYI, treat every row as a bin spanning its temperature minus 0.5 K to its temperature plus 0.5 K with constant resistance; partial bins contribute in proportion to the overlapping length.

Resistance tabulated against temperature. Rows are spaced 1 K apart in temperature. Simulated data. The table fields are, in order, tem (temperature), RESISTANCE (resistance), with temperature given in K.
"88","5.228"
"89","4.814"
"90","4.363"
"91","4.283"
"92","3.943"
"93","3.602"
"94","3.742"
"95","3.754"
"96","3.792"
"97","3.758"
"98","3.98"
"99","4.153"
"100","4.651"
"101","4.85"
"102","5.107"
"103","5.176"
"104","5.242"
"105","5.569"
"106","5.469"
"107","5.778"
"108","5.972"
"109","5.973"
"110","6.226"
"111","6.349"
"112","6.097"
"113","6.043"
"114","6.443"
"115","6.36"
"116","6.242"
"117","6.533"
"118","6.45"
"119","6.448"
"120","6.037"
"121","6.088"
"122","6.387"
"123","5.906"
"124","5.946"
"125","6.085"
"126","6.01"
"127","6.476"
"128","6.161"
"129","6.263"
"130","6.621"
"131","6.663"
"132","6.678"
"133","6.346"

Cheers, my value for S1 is 6.08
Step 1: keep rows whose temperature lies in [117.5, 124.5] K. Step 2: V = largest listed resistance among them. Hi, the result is 6.45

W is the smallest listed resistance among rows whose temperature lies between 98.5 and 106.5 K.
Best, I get 4.153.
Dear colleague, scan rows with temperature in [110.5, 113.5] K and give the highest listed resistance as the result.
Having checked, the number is 6.349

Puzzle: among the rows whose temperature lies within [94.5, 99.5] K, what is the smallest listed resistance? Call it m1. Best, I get 3.754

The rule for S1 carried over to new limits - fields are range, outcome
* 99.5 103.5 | 4.95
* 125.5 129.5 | 6.23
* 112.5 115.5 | 6.28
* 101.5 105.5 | 5.27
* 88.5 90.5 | 4.59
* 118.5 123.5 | 6.17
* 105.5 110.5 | 5.88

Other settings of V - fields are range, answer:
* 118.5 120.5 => 6.448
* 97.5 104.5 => 5.242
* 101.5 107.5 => 5.778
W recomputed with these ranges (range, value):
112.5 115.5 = 6.043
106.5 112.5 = 5.778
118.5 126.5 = 5.906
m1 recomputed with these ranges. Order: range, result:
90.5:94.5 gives 3.602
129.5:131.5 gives 6.621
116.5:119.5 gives 6.448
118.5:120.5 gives 6.037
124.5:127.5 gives 6.01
